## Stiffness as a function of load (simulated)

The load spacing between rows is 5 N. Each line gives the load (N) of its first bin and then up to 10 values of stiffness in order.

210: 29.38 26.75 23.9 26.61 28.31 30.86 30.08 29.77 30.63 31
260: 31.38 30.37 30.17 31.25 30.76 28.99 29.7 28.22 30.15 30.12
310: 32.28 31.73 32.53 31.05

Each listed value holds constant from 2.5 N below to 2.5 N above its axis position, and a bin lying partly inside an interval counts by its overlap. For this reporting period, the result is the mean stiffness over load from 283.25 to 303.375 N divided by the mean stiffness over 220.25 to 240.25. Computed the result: 1.0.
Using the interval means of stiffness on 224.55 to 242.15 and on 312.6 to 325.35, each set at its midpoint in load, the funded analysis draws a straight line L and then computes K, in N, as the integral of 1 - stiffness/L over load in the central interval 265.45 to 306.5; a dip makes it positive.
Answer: 1.2 N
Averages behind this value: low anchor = 29.2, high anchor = 31.9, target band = 29.9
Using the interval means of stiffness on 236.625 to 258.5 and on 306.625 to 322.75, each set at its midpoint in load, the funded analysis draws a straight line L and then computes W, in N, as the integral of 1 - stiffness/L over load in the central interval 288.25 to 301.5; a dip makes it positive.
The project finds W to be 1.0 N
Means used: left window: 30.4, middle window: 29.3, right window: 32.1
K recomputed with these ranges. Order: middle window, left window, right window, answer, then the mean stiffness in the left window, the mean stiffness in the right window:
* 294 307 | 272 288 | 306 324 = 0.7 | 30.3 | 31.9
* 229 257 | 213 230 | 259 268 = -1.7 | 26.1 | 30.8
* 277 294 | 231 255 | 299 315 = 0.6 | 30.3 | 31.1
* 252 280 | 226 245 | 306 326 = -0.4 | 29.5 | 31.8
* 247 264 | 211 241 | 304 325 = -1.1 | 27.7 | 31.7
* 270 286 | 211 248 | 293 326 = -0.3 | 28.1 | 30.9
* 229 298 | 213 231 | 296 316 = -4.1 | 26.2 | 30.8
